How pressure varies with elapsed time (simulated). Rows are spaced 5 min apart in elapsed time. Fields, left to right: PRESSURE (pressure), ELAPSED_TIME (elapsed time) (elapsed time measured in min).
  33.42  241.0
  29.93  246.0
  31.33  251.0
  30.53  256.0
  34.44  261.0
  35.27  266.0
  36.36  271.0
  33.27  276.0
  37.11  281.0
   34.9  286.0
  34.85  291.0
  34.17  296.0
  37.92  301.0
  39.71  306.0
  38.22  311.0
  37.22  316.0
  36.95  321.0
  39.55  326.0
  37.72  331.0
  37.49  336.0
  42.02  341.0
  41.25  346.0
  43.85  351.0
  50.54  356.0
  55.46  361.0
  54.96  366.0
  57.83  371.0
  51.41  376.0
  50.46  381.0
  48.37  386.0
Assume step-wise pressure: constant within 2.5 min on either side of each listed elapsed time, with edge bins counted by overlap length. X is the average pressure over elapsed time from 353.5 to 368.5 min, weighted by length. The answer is 53.7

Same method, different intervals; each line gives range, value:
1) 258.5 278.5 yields 34.8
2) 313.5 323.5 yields 37.1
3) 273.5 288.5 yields 35.1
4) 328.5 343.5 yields 39.1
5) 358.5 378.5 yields 54.9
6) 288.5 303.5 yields 35.6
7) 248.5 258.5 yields 30.9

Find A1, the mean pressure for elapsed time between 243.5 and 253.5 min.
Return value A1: 30.6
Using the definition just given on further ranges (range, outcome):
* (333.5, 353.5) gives 41.2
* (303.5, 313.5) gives 39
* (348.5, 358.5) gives 47.2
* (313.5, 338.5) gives 37.8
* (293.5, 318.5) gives 37.4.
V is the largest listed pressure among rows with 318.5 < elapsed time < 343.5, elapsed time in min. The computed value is 42.02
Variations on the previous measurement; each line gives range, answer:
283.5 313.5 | 39.71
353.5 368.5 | 55.46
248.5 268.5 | 35.27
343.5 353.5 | 43.85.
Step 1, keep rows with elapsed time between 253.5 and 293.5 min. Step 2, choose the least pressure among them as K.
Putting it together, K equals 30.53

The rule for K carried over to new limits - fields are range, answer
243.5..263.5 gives 29.93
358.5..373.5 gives 54.96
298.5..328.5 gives 36.95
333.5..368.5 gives 37.49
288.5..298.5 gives 34.17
